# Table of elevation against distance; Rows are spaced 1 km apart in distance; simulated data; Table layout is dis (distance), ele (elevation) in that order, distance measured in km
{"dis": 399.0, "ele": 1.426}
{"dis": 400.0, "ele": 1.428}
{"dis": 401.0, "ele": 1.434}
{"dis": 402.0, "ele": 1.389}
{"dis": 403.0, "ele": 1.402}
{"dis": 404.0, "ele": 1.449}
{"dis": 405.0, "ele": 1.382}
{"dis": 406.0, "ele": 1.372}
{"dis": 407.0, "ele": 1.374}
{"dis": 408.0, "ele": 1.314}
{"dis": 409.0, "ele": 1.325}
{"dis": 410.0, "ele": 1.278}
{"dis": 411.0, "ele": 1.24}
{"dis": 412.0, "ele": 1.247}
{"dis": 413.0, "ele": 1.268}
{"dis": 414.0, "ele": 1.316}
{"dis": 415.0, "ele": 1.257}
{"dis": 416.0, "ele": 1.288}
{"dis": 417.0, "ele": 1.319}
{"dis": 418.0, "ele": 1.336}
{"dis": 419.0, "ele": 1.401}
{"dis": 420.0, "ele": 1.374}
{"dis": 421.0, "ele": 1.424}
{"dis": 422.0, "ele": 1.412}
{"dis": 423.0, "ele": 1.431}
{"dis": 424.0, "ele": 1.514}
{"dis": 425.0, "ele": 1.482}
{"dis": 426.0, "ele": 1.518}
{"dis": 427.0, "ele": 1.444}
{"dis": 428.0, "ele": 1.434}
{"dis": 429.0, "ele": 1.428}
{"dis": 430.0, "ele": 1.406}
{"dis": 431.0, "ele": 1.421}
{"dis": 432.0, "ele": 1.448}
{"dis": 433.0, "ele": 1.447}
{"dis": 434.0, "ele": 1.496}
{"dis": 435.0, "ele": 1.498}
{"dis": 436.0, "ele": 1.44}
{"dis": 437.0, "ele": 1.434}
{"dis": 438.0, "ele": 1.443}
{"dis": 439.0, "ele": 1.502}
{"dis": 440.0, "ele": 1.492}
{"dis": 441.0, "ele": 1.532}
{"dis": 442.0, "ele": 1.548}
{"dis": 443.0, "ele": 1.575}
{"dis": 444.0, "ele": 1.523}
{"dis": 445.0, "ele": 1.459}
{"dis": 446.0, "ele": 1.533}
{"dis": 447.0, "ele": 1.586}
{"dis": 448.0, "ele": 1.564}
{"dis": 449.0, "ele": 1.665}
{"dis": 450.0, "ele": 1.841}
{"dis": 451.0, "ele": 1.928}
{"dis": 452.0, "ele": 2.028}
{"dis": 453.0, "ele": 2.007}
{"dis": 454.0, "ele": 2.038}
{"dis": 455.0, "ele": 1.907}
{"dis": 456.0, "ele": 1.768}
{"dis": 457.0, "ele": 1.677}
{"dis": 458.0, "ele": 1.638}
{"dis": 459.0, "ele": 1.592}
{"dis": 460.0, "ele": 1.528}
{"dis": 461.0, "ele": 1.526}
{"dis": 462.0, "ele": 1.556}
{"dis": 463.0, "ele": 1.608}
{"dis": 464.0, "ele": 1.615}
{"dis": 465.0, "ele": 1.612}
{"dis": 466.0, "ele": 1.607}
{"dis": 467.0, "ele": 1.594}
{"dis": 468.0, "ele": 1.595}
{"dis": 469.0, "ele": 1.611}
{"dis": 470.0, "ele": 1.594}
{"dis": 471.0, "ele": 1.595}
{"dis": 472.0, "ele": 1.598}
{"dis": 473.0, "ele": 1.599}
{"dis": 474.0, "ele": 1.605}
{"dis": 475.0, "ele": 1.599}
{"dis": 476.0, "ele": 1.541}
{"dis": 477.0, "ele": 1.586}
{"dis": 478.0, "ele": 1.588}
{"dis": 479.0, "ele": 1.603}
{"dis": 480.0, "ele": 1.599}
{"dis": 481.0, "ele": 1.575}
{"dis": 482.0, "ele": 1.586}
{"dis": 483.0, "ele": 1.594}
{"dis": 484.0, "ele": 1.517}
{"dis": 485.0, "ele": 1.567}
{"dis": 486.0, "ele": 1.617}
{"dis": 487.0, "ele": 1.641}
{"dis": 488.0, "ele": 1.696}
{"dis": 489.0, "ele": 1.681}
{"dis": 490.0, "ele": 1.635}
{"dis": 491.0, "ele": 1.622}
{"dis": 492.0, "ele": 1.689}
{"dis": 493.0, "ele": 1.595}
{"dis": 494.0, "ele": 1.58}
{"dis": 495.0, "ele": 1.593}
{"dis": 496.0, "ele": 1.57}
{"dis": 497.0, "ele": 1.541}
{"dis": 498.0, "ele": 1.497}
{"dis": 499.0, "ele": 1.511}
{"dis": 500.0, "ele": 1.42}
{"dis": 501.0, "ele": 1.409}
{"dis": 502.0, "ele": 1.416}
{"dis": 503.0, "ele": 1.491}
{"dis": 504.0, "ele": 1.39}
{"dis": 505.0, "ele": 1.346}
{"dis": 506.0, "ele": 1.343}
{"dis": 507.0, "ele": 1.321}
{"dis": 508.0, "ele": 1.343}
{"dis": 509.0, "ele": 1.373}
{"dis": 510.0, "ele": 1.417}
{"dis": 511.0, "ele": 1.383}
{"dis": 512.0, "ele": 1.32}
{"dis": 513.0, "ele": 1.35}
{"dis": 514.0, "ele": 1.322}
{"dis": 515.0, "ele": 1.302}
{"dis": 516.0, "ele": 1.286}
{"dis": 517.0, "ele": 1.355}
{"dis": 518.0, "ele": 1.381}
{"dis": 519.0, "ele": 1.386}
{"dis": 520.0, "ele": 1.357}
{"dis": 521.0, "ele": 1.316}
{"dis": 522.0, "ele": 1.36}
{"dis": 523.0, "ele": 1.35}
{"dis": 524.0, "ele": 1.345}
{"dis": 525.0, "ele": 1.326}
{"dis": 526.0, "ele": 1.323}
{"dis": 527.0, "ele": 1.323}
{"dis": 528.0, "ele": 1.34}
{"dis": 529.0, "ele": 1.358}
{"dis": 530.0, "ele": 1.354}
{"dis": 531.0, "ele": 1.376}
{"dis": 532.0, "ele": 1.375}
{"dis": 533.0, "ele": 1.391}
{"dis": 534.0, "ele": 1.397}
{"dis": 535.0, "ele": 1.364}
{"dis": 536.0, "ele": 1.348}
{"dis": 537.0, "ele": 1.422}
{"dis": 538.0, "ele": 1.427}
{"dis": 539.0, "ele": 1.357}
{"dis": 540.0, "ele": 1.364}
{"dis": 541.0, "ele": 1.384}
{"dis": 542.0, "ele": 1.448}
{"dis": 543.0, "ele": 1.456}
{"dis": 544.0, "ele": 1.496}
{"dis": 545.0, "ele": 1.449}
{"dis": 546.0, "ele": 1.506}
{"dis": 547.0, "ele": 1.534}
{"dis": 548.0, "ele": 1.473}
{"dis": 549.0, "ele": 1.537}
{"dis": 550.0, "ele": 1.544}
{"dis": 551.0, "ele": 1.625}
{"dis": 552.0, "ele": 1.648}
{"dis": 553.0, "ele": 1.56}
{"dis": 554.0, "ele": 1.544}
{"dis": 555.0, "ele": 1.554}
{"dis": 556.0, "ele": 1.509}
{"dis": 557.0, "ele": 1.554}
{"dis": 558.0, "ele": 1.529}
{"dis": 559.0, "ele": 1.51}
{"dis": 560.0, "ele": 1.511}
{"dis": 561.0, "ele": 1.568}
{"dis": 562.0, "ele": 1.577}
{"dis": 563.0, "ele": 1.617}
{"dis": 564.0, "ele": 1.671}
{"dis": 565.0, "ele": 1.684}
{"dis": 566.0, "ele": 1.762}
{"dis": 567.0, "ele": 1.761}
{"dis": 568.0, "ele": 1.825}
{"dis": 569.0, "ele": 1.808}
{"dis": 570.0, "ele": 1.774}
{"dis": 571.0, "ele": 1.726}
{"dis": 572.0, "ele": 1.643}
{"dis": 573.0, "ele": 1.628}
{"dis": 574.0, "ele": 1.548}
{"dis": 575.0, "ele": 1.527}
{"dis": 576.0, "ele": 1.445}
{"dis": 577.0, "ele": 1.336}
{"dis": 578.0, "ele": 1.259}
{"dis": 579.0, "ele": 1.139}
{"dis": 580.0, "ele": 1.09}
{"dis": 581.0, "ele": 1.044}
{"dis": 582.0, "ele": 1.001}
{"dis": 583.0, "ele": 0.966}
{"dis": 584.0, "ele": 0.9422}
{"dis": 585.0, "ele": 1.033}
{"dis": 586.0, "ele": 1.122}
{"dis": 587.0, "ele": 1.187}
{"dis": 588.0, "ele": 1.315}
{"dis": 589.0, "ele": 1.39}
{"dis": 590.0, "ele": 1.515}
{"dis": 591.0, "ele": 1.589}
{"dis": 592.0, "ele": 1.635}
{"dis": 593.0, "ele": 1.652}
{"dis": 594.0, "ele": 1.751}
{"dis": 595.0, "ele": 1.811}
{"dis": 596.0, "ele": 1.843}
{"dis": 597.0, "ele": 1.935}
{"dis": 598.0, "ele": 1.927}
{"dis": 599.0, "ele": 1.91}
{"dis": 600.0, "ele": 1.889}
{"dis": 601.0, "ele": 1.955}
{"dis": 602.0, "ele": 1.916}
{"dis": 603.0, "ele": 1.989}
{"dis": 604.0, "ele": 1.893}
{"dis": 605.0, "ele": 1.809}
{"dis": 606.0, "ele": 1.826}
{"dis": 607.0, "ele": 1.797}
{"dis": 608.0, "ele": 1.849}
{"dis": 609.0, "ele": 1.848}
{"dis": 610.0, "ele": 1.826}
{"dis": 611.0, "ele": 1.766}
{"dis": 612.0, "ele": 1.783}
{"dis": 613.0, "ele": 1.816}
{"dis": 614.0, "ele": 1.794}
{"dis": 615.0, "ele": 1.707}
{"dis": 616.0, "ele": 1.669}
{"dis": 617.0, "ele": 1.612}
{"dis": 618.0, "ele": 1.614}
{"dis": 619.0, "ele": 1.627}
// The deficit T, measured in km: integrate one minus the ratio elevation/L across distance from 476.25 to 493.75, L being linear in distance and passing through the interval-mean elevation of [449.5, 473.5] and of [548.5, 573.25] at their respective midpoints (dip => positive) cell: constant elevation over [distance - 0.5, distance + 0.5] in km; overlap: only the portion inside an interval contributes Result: 0.7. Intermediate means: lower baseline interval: 1.69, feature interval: 1.61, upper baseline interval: 1.63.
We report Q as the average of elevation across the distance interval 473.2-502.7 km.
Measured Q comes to 1.57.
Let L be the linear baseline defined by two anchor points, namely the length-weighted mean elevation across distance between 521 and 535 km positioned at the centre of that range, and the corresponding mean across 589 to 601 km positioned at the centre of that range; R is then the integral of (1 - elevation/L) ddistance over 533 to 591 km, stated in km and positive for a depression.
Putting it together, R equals 3.5 km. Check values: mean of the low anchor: 1.35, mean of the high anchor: 1.76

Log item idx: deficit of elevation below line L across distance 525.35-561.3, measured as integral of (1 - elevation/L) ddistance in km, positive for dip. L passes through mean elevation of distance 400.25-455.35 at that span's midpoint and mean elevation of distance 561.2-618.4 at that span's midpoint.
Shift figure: 2.7 km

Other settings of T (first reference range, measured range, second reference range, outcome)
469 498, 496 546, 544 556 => 5.76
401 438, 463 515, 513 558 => -4.52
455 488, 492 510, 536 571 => 1.44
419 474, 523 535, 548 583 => 1.43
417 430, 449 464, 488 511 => -3.06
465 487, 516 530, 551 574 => 2.32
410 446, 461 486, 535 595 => -2.59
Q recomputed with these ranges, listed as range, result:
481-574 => 1.49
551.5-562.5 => 1.55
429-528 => 1.53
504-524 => 1.35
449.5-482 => 1.67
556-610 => 1.58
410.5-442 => 1.41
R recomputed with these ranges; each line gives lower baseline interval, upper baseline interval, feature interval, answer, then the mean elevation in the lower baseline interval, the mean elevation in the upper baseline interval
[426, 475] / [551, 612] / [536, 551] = 1.2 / 1.59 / 1.59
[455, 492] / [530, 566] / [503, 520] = 2.2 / 1.61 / 1.5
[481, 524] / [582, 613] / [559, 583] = 1.3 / 1.46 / 1.65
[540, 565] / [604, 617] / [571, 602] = 3.8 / 1.53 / 1.79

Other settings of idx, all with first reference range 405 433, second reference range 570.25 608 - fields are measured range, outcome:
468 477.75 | -1.1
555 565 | -0.3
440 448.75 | -0.9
